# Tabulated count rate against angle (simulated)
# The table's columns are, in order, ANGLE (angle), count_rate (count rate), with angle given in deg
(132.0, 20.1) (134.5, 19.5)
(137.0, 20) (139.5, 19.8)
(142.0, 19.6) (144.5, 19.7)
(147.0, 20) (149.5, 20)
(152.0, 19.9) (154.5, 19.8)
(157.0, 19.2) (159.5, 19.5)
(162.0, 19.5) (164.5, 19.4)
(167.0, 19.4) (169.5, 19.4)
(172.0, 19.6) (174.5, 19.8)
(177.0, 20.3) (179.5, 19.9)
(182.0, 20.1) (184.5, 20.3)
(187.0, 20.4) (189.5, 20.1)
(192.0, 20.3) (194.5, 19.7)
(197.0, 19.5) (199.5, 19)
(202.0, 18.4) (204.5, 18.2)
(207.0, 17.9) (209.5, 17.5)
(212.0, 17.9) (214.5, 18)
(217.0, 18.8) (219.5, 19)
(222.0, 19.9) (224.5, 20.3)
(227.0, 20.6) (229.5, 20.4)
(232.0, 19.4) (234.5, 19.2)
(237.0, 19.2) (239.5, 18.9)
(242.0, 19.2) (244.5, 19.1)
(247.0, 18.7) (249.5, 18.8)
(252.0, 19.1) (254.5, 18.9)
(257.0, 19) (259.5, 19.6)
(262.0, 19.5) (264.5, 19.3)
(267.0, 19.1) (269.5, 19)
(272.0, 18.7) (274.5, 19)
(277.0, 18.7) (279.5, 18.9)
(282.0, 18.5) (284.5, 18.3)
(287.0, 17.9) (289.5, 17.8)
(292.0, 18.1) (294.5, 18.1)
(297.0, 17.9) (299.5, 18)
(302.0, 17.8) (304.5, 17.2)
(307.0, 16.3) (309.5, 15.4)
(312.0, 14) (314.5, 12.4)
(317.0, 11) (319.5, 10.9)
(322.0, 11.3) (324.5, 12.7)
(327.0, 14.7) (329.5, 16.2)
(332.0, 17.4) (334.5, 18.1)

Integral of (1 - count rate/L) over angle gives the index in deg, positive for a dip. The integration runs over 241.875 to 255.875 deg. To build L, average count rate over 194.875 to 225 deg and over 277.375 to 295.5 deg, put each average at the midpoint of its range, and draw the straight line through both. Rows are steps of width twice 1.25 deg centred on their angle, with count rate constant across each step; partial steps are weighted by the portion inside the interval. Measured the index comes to -0.4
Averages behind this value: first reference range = 18.7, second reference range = 18.3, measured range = 18.9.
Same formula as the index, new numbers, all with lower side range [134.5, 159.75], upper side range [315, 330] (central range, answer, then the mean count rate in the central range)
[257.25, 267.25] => -2.9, 19.4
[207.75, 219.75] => -0.8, 18.2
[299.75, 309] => -2.6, 17.1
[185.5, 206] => -1.9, 19.4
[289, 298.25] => -2.8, 18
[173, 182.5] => -0.8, 20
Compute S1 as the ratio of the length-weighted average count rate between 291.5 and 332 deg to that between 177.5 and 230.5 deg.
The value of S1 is 0.78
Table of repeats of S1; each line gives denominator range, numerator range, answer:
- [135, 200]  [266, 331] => 0.83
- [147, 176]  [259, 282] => 0.97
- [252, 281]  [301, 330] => 0.74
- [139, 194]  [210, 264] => 0.97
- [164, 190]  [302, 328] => 0.69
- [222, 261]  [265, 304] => 0.95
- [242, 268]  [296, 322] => 0.78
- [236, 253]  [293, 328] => 0.78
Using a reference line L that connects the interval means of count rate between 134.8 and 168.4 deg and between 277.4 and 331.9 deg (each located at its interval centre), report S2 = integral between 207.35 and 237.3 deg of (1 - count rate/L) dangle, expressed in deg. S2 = -2.0 deg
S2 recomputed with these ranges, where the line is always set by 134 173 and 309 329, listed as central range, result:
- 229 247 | -3.4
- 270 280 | -2.9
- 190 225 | -2.9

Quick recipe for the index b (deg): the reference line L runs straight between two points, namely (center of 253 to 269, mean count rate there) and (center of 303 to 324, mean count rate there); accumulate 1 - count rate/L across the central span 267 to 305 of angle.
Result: -4.2 deg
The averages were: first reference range 19.2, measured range 18.3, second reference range 13.6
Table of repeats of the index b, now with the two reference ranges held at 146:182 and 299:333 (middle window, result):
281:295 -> -2.3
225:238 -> -1.8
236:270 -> -4.9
